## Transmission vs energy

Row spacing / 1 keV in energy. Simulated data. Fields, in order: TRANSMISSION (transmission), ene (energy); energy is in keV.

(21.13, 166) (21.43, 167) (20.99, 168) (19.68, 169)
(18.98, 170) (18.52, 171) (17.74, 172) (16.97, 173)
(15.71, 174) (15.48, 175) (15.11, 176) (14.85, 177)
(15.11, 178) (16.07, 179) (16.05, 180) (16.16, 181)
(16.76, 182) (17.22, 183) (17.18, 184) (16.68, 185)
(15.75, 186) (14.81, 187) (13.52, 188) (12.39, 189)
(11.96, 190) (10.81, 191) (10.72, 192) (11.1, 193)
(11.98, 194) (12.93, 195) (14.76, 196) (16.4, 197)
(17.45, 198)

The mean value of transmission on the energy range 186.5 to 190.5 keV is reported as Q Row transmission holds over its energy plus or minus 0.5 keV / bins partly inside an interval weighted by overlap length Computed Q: 13.2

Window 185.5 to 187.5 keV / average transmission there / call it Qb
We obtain 15.3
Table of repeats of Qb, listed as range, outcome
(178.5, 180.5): 16.1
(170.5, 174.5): 17.2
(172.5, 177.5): 15.6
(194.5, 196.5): 13.8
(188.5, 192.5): 11.5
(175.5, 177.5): 15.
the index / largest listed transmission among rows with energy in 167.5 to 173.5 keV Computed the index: 20.99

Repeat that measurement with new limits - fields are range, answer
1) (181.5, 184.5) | 17.22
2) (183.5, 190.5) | 17.18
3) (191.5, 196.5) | 14.76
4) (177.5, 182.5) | 16.76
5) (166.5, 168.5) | 21.43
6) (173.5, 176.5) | 15.71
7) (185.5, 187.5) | 15.75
